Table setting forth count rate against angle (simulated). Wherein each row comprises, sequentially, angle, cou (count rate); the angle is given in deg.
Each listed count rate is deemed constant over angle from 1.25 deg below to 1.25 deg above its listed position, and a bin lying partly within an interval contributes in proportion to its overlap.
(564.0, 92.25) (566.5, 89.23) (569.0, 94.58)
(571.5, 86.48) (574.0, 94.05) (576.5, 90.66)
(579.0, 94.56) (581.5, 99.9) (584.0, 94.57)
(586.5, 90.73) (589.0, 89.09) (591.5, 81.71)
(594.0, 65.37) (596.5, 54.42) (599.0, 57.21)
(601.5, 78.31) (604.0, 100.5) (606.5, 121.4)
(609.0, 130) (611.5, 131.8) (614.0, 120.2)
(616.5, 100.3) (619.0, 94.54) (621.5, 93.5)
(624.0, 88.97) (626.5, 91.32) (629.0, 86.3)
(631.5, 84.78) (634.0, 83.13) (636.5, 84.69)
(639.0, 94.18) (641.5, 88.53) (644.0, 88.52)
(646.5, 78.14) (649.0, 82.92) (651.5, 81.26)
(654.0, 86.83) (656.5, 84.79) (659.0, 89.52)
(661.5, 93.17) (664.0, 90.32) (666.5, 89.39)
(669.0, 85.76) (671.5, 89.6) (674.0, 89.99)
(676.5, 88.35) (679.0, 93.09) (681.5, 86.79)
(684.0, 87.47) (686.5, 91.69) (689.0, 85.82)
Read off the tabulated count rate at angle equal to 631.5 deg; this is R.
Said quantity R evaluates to 84.78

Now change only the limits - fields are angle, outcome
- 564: 92.25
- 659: 89.52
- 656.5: 84.79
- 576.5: 90.66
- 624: 88.97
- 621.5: 93.5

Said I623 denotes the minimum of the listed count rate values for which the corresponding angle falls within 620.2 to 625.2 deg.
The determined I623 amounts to 88.97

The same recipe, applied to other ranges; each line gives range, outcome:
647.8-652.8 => 81.26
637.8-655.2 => 78.14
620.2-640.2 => 83.13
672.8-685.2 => 86.79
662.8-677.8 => 85.76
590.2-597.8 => 54.42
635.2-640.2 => 84.69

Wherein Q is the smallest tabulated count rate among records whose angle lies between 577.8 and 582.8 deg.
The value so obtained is 94.56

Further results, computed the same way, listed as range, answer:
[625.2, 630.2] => 86.3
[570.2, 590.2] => 86.48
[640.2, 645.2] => 88.52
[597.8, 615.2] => 57.21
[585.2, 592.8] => 81.71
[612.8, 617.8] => 100.3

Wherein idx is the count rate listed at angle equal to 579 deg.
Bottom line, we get 94.56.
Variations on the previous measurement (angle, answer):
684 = 87.47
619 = 94.54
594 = 65.37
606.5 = 121.4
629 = 86.3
